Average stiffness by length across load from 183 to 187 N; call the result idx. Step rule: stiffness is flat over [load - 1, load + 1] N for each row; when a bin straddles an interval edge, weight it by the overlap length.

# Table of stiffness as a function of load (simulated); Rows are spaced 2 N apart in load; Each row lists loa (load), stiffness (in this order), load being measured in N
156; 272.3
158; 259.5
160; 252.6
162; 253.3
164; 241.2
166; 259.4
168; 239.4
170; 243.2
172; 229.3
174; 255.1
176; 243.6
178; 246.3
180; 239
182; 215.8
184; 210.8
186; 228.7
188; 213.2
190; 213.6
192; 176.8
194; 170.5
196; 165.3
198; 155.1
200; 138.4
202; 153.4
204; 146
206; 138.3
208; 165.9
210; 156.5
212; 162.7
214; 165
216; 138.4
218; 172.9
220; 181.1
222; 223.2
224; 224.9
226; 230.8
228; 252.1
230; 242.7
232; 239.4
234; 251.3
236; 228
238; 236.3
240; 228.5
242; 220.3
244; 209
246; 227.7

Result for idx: 220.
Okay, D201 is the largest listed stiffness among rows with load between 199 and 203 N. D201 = 153.4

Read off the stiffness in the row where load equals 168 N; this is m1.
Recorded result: 239.4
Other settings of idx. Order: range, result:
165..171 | 247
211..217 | 155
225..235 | 243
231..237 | 240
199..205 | 146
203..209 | 150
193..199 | 164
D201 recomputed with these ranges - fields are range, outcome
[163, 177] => 259.4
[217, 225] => 224.9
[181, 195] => 228.7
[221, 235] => 252.1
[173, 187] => 255.1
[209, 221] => 181.1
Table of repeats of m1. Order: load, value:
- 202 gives 153.4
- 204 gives 146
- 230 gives 242.7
